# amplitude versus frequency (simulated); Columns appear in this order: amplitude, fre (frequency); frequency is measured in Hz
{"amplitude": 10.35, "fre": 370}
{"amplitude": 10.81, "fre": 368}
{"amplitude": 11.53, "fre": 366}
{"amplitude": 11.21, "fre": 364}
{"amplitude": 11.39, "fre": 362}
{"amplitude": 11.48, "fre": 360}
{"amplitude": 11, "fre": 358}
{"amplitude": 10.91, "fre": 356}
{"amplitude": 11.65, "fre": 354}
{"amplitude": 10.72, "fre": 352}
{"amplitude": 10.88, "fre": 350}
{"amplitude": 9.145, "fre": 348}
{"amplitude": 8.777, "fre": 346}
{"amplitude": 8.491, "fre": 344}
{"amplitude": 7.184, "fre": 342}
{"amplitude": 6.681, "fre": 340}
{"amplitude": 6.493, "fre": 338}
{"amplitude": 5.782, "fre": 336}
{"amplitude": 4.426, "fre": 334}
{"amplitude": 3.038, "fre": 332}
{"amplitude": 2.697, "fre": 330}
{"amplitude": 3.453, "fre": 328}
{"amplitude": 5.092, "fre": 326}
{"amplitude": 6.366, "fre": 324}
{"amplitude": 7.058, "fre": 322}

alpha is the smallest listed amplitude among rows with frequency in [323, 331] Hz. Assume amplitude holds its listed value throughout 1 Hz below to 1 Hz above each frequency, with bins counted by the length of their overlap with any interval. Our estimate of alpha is 2.697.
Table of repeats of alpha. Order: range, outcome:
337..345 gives 6.493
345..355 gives 8.777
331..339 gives 3.038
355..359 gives 10.91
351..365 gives 10.72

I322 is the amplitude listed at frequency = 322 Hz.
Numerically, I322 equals 7.058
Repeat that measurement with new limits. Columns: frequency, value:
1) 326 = 5.092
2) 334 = 4.426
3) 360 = 11.48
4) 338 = 6.493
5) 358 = 11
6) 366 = 11.53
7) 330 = 2.697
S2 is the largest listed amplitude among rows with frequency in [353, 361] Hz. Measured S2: 11.65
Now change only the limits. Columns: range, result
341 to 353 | 10.88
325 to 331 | 5.092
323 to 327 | 6.366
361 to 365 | 11.39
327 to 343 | 7.184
